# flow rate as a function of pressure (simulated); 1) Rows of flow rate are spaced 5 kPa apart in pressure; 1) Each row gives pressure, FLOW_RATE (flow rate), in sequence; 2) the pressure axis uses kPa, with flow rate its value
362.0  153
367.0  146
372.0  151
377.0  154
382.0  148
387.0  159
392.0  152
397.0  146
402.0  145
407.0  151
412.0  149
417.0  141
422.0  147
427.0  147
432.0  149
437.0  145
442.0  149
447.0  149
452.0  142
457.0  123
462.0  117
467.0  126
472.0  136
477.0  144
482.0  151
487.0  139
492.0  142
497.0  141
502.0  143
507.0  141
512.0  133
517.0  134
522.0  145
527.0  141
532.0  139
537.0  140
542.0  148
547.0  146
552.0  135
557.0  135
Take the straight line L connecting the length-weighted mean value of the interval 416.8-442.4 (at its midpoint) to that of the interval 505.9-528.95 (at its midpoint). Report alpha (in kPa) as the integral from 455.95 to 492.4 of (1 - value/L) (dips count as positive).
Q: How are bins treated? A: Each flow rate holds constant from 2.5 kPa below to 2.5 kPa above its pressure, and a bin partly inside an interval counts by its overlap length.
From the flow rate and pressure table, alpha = 2.0 kPa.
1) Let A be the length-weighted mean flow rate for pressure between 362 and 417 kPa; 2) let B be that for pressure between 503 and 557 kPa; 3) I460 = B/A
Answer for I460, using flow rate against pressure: 0.93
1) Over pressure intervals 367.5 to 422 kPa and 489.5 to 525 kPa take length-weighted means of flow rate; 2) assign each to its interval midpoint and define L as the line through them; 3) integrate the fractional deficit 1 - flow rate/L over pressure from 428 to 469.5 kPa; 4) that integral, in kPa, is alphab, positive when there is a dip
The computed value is 2.01 kPa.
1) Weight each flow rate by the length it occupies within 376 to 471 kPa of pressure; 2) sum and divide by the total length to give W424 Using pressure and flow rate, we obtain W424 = 144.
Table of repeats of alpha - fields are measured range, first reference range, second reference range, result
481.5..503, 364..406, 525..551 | 0.33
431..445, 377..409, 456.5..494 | -0.53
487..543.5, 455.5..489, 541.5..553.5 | -0.58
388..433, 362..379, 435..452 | 0.25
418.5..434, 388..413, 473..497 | 0.02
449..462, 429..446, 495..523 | 1.38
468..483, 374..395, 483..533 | 0.25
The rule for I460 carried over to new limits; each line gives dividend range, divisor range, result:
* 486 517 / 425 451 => 0.95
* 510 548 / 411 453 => 0.96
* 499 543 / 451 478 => 1.08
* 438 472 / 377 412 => 0.90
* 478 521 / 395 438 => 0.96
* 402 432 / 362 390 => 0.97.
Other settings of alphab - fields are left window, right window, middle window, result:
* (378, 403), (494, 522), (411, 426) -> 0.24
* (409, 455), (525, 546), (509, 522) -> 0.64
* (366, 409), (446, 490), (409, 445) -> -0.89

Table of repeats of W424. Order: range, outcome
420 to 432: 147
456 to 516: 137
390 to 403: 148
